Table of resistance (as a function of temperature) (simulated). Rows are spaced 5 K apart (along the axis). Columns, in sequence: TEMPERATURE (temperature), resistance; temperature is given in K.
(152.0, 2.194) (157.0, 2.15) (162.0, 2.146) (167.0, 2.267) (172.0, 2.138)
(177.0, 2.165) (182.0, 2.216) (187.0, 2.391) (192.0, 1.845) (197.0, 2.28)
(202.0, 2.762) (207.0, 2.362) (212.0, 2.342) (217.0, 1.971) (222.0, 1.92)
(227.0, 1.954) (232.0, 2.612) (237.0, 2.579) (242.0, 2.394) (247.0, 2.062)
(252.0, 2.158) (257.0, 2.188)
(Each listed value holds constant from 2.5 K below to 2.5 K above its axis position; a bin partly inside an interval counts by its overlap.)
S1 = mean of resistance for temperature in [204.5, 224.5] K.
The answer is 2.15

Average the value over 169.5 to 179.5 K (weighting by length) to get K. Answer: 2.15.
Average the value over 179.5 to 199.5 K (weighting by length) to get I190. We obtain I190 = 2.18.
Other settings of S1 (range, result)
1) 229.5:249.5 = 2.41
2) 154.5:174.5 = 2.18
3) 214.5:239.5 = 2.21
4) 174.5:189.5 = 2.26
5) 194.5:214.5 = 2.44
